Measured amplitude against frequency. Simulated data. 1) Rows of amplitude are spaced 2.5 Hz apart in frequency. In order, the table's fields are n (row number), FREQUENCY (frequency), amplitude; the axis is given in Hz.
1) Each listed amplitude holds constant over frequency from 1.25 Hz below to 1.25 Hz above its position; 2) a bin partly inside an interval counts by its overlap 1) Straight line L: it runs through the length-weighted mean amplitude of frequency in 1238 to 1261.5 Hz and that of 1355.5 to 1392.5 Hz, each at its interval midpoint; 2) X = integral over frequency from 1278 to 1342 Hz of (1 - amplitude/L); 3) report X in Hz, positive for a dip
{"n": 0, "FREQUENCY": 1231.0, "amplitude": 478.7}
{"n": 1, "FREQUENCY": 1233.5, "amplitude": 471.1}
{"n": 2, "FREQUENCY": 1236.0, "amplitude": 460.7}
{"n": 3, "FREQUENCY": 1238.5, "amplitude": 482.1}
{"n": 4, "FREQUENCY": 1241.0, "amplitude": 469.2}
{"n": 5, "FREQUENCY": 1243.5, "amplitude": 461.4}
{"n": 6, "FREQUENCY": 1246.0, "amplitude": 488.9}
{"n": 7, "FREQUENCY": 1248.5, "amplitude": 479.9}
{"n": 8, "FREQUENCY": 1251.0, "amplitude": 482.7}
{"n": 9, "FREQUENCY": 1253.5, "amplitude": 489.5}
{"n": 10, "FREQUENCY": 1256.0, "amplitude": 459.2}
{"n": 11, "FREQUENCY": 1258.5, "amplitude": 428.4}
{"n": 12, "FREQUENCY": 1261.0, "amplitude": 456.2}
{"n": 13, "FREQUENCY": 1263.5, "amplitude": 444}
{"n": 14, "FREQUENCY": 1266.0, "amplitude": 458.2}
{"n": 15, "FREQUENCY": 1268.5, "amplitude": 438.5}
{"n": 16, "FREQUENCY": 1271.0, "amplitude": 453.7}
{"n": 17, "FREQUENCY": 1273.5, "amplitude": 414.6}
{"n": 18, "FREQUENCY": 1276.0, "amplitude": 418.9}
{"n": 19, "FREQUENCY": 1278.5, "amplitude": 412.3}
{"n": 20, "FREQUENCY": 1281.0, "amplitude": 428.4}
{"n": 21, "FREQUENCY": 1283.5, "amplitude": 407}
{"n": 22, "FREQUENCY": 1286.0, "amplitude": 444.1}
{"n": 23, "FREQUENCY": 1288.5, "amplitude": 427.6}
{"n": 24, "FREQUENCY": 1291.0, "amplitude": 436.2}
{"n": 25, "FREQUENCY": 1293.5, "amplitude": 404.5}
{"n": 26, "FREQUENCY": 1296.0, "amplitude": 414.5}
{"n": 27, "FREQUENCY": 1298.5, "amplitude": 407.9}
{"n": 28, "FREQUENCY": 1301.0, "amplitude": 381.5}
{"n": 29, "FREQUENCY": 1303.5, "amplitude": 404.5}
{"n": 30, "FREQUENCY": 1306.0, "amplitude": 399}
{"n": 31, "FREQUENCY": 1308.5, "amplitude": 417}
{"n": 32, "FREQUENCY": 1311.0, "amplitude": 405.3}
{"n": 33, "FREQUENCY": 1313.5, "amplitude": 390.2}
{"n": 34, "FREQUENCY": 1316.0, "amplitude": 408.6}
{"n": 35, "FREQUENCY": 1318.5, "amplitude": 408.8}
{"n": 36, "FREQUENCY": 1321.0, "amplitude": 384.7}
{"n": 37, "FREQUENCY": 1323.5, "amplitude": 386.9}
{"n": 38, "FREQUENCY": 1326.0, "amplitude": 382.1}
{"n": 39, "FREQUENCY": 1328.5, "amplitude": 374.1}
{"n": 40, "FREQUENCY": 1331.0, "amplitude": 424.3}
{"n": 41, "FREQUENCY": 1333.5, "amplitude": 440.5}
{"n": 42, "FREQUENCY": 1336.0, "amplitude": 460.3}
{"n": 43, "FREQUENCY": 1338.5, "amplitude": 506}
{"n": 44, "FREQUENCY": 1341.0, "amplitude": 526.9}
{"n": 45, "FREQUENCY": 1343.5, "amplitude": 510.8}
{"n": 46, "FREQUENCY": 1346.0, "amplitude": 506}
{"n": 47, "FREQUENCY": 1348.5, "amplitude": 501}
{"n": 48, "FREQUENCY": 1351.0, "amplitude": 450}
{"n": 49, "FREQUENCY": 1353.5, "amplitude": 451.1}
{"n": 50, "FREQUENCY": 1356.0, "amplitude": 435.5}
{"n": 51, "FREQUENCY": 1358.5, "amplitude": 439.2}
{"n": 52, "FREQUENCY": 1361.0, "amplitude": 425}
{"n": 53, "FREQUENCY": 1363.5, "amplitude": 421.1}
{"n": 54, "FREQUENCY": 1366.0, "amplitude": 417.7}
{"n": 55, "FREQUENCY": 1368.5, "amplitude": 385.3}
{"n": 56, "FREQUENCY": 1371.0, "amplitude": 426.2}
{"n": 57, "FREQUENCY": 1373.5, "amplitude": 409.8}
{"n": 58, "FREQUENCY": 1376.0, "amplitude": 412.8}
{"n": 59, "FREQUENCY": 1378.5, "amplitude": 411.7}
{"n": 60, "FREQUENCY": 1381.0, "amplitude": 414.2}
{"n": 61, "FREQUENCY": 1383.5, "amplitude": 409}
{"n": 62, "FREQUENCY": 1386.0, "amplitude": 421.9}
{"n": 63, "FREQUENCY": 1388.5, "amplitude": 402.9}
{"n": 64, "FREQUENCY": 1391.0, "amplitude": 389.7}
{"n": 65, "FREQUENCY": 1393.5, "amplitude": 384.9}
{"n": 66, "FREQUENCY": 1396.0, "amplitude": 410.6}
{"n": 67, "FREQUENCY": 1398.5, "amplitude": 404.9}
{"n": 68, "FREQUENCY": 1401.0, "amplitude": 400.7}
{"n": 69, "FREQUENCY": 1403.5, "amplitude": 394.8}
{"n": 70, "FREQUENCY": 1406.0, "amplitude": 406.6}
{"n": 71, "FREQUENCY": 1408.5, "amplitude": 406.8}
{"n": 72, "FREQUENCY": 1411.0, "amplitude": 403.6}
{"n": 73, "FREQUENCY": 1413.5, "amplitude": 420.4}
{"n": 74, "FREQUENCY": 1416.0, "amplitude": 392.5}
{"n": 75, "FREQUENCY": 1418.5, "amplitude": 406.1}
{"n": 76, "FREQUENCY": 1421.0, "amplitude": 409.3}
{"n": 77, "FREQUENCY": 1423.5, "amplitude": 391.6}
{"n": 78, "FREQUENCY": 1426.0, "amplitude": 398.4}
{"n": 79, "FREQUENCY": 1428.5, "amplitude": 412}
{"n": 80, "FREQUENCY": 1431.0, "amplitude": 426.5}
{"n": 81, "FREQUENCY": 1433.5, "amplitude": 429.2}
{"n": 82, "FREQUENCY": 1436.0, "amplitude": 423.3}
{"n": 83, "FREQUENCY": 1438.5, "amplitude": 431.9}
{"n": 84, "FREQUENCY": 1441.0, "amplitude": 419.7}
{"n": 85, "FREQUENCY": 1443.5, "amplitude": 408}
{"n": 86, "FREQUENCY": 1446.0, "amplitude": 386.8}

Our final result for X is 3.5 Hz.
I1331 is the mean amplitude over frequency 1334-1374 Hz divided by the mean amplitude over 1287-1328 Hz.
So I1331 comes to 1.1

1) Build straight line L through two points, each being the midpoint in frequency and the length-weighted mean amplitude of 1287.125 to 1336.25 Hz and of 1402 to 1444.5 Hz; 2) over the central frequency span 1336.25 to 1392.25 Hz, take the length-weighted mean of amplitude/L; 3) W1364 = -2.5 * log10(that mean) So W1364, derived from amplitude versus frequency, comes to -0.08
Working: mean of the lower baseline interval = 407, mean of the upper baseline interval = 411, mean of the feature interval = 440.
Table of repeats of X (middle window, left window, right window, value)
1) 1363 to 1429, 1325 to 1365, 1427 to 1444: 4.50 Hz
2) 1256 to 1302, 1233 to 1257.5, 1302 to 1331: 1.08 Hz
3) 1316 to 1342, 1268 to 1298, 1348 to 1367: 0.42 Hz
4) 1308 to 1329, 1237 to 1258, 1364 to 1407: 2.12 Hz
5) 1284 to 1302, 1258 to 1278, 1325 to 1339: 0.73 Hz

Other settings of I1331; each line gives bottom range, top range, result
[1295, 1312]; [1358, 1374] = 1.03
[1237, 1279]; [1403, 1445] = 0.90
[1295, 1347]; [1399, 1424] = 0.95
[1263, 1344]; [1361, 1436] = 0.96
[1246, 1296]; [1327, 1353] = 1.06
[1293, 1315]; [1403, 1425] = 1.00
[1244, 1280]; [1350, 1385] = 0.93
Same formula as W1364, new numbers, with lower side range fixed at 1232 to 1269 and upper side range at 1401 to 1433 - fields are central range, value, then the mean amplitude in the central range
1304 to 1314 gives 0.104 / 404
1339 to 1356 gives -0.134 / 488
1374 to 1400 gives 0.028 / 406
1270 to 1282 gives 0.077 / 425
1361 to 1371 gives 0.031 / 412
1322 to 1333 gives 0.112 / 395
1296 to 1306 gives 0.121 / 400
